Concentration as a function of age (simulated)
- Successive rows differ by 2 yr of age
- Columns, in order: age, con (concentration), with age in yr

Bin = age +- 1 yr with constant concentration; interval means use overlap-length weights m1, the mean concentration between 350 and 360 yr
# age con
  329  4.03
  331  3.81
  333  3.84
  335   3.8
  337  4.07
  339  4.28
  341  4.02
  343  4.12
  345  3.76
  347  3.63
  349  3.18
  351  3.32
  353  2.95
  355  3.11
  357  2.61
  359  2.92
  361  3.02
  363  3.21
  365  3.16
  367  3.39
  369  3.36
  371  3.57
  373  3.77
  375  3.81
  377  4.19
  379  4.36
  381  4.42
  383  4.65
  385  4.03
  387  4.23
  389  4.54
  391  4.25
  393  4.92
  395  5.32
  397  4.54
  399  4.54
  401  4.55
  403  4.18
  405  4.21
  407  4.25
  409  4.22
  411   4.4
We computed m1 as 2.98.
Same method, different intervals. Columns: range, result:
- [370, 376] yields 3.72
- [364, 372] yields 3.37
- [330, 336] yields 3.82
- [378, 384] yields 4.48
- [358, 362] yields 2.97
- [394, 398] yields 4.93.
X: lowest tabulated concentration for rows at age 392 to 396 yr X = 4.92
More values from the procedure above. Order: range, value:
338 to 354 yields 2.95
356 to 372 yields 2.61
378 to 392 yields 4.03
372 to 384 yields 3.77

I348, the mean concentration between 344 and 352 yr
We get 3.47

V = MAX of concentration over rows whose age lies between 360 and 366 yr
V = 3.21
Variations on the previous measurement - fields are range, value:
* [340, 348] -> 4.12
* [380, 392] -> 4.65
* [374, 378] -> 4.19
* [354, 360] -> 3.11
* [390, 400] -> 5.32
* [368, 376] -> 3.81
